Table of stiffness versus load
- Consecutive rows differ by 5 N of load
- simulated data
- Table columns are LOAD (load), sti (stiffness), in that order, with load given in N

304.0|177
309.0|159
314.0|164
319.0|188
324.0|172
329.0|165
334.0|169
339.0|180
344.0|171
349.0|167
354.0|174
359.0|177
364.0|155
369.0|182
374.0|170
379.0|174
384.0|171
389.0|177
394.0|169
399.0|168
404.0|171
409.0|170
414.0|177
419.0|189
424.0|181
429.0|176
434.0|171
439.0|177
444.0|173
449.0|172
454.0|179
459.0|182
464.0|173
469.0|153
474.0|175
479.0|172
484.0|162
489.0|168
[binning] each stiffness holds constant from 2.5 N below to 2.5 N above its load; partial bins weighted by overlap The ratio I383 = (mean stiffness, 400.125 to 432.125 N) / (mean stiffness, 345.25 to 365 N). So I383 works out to 1.04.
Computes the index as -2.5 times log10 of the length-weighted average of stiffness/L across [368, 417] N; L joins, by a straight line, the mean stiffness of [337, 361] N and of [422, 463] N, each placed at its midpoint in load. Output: 0.01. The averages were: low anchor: 174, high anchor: 176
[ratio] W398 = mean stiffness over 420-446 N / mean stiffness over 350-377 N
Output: 1.0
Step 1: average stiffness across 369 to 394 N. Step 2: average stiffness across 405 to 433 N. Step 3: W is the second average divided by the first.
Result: 1.0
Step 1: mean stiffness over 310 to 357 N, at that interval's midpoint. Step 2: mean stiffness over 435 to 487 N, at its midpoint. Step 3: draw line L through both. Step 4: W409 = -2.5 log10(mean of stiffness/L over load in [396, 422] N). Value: -0.02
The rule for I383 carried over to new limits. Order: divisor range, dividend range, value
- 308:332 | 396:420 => 1.02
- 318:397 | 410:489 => 1.01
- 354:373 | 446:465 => 1.03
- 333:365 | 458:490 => 0.99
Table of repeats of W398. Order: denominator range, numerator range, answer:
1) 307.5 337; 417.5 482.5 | 1.03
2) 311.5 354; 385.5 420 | 1.01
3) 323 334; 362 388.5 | 1.02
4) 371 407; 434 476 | 1.01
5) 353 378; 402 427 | 1.04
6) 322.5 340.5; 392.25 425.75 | 1.02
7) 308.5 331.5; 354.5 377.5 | 1.01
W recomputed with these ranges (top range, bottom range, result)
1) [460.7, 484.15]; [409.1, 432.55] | 0.94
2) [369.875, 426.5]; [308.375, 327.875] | 1.02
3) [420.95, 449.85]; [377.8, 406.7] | 1.02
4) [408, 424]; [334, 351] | 1.04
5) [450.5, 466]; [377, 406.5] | 1.04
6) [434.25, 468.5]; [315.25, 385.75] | 1.01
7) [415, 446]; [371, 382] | 1.03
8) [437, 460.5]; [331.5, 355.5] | 1.02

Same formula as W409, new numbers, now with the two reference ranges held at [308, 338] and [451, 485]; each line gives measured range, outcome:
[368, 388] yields -0.019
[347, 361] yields -0.013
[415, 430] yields -0.068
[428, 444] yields -0.020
